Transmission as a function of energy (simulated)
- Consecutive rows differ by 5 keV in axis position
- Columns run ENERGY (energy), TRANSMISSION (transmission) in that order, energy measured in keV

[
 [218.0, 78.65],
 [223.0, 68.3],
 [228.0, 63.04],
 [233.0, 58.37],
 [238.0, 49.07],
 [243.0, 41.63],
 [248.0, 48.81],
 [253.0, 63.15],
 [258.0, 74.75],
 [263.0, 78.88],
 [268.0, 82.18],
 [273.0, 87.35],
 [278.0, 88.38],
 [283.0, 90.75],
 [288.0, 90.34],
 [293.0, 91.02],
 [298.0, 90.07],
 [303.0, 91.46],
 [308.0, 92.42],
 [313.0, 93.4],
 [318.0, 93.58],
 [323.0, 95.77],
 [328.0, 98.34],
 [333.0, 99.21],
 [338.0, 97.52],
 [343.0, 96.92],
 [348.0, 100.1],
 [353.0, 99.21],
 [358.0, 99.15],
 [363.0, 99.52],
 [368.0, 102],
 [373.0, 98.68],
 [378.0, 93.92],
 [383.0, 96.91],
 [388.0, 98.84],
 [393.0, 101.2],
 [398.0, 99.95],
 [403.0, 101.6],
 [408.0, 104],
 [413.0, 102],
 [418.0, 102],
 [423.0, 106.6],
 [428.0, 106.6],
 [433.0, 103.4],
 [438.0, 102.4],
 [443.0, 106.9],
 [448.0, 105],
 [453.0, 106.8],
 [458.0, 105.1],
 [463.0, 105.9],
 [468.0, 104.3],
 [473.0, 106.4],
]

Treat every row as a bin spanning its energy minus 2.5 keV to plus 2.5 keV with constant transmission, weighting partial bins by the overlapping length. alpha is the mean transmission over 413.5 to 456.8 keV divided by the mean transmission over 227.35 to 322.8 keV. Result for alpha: 1.34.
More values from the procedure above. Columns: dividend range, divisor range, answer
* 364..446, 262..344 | 1.11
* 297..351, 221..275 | 1.47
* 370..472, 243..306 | 1.28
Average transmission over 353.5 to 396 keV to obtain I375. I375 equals 98.8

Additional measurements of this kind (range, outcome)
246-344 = 87.3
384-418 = 101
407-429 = 104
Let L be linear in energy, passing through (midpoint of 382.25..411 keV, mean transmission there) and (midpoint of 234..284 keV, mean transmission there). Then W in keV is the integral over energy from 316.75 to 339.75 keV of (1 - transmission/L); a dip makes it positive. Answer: -3.2 keV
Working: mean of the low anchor 69.5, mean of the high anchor 101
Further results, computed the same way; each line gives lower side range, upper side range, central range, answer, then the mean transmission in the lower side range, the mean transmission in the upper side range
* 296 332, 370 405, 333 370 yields -1.1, 93.9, 98.7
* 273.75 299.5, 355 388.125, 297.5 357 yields -1.2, 89.9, 98.4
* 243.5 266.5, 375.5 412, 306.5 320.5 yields -2.4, 64.9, 99.6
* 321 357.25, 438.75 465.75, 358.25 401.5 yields 0.8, 98.2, 106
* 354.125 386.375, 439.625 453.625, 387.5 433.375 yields -0.2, 98.4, 106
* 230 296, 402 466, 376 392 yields -0.3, 72.7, 105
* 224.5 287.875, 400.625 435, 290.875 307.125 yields -2.5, 69.7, 104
